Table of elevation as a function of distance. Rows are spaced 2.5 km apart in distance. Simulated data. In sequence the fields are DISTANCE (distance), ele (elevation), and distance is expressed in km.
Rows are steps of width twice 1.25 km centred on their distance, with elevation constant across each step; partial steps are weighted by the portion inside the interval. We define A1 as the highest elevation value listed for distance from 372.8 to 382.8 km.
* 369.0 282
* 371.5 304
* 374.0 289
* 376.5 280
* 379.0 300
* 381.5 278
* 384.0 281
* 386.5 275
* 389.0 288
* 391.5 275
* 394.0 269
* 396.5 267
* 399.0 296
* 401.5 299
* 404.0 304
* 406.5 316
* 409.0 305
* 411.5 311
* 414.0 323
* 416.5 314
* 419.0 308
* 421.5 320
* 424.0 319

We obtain 300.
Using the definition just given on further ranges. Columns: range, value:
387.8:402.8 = 299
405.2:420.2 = 323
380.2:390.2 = 288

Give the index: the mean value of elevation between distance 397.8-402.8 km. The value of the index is 298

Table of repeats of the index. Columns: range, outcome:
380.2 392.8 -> 279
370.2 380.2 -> 293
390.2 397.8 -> 271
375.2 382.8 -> 286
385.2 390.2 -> 281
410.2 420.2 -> 314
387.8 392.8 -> 281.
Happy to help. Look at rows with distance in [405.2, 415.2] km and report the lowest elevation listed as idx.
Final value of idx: 305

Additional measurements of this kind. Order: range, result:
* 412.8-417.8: 314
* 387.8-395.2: 269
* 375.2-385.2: 278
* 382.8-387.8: 275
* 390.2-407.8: 267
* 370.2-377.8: 280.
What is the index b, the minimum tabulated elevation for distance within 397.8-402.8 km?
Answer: 296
